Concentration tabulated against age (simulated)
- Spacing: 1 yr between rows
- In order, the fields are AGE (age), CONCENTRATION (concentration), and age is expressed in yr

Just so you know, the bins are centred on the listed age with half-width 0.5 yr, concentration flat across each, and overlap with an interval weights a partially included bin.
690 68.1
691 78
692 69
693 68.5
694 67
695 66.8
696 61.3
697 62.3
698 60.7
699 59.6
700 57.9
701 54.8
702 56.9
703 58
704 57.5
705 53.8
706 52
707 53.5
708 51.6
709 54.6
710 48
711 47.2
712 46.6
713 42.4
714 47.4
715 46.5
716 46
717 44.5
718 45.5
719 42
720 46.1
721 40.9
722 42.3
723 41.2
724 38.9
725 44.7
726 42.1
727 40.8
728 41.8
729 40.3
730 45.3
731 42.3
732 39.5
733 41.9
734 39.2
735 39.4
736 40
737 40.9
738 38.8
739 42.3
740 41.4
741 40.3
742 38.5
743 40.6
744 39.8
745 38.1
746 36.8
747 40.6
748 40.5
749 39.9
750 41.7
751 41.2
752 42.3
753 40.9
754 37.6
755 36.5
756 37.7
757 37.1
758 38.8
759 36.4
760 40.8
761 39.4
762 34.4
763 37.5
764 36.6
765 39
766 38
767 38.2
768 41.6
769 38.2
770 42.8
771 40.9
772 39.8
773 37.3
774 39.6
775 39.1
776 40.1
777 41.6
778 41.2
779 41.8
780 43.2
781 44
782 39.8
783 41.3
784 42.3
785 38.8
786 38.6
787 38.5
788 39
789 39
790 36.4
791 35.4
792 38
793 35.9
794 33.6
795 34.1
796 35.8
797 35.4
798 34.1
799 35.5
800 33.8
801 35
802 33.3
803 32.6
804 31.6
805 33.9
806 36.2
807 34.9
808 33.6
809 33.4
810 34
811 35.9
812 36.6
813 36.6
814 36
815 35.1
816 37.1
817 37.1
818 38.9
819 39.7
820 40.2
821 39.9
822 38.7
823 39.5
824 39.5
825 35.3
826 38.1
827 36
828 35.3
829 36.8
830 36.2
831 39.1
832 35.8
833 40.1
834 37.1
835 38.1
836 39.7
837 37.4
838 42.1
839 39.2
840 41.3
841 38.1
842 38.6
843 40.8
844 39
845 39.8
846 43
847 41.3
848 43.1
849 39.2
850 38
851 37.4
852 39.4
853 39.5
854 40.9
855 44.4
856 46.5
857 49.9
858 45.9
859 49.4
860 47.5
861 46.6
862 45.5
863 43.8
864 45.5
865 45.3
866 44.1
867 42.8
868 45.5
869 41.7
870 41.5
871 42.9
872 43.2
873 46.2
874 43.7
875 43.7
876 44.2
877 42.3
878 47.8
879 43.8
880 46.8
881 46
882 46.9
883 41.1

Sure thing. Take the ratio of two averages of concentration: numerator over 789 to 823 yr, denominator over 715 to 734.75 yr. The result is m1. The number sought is 0.8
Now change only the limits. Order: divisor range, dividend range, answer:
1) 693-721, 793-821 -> 0.67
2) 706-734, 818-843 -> 0.86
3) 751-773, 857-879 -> 1.15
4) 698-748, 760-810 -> 0.83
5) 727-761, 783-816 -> 0.90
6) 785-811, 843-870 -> 1.22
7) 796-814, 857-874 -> 1.30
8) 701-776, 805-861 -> 0.92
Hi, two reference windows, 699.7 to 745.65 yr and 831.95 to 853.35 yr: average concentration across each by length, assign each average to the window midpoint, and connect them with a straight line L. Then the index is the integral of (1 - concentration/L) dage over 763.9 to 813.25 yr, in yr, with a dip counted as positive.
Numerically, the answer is 5.3 yr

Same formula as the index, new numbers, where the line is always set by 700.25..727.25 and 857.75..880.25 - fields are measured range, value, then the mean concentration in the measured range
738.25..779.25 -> 6.54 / 39.4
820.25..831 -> 1.87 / 37.7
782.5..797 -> 2.74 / 37.5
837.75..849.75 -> 1.29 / 40.4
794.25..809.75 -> 3.99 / 34.2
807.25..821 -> 2.77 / 36.6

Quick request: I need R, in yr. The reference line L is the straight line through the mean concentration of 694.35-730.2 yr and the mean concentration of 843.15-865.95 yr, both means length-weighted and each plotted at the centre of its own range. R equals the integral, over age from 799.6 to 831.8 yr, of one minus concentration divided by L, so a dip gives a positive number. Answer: 6.2 yr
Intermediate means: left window 49.6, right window 43.2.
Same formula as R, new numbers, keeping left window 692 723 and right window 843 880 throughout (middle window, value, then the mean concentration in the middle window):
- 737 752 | 3.1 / 40.1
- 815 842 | 4.3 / 38.3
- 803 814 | 2.8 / 34.6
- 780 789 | 1.5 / 40.4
